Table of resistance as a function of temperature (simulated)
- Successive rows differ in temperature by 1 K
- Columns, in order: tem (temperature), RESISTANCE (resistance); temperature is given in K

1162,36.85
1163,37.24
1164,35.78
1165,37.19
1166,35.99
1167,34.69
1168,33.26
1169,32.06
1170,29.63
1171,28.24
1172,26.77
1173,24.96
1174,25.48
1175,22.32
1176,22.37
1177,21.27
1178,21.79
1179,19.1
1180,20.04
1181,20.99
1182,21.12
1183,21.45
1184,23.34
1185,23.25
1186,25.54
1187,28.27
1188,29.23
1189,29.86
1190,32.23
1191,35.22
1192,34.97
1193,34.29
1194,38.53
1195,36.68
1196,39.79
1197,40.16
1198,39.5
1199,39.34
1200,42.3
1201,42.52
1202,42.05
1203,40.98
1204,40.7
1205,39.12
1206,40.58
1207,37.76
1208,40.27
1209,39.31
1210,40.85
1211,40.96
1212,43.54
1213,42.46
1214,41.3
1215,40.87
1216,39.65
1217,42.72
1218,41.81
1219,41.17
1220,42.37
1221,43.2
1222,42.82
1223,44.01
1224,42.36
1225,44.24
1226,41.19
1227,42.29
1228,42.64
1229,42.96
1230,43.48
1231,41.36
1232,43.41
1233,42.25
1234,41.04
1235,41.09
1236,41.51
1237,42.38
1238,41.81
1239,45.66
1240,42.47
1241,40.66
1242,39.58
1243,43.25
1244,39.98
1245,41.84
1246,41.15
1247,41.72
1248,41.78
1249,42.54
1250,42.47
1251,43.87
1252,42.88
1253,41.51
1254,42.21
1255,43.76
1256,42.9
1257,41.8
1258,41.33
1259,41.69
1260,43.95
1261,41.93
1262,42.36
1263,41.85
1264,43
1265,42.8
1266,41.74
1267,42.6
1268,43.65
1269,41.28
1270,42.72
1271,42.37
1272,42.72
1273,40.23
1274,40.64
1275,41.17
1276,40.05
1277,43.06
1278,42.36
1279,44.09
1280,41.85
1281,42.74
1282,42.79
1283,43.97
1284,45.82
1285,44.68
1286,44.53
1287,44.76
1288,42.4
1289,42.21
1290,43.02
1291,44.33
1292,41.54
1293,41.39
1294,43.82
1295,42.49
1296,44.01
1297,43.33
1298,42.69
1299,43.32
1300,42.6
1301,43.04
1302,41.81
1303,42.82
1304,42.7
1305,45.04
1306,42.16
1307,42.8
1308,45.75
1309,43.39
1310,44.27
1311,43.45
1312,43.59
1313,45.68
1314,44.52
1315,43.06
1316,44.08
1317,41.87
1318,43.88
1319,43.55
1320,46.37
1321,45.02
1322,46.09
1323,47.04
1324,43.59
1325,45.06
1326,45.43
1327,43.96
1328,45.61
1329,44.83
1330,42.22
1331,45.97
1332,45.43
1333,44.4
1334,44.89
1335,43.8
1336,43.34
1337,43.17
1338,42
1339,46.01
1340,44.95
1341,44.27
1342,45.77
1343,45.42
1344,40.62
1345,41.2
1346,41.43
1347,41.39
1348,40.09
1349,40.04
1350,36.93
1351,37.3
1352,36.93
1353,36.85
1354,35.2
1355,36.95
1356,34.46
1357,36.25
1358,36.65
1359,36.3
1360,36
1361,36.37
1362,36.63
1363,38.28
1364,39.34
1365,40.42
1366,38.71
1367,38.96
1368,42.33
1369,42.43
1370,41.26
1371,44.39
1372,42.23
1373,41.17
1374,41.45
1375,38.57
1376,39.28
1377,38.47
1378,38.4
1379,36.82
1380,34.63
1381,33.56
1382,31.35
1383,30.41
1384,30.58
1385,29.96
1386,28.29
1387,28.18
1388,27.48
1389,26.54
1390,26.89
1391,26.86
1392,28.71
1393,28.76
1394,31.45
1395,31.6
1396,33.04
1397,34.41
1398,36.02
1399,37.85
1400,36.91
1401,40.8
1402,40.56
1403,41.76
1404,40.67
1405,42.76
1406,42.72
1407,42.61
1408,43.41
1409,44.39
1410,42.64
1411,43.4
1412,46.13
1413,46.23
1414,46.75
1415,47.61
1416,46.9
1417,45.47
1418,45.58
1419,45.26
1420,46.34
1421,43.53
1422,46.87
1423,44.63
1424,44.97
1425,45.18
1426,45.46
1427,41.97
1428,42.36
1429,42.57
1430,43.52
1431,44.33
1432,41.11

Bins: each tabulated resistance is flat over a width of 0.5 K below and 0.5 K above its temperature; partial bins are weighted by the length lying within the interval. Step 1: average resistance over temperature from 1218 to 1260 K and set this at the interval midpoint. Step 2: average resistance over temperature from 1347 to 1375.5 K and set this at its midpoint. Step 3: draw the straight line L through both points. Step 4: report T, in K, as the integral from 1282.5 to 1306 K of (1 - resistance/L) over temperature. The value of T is -1.5 K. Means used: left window 42.3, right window 38.7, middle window 43.3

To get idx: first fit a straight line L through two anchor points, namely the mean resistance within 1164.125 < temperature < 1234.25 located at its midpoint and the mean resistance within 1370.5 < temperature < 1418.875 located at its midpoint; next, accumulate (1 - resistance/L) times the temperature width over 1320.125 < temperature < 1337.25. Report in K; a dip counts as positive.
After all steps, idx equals -3.6 K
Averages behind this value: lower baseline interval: 35.5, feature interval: 44.8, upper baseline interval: 37.7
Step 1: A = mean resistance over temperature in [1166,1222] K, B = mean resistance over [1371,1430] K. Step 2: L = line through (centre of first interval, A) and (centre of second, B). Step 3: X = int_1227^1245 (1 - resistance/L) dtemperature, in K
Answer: -3.67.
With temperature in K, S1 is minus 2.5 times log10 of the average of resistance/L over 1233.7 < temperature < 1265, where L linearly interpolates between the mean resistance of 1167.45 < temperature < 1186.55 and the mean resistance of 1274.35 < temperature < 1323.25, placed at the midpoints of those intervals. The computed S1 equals -0.18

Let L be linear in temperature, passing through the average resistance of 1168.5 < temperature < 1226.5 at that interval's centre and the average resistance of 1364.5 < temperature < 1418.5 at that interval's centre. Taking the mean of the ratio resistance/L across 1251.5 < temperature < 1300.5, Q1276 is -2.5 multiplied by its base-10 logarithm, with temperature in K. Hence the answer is -0.185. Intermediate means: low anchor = 34.6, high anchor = 37.9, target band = 42.7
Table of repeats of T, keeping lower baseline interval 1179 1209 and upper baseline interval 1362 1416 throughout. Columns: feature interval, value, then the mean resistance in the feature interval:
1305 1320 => -3.2 K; 43.9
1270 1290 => -4.2 K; 42.8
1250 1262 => -2.6 K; 42.5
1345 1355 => -0.5 K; 38.5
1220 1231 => -2.7 K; 42.8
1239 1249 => -2.0 K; 41.7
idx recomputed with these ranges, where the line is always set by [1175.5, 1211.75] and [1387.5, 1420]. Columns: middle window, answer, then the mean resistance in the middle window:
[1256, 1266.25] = -2.2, 42.3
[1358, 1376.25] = -0.8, 39.6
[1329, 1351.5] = -3.4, 42.8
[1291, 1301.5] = -2.0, 42.9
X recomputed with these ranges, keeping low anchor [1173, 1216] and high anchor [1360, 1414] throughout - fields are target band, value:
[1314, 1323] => -2.2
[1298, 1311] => -2.8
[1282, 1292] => -2.4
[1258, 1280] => -4.6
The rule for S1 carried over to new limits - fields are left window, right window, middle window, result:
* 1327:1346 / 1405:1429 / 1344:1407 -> 0.21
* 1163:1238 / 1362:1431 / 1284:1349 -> -0.16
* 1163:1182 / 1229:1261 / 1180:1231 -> -0.10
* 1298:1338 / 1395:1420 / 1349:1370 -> 0.14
